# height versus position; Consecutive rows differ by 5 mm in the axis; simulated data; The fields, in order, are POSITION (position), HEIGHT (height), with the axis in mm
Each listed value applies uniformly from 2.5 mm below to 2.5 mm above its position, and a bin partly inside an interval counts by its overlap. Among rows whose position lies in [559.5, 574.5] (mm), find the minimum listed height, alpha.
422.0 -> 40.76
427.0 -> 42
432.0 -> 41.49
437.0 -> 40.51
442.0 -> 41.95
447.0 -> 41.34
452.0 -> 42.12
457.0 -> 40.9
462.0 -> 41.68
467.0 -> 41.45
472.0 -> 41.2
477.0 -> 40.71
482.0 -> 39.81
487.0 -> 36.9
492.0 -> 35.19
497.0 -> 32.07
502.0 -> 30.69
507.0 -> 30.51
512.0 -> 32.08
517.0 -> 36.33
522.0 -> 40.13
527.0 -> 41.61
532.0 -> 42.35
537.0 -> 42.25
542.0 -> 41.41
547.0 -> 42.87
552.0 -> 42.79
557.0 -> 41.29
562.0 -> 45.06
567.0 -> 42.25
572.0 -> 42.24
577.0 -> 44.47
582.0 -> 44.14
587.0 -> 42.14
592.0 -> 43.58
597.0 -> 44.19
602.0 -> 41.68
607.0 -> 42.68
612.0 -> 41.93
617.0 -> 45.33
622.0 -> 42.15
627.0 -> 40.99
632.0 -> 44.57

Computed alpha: 42.24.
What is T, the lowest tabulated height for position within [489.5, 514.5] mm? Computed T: 30.51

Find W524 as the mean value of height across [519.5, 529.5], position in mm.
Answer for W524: 40.9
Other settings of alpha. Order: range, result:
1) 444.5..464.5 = 40.9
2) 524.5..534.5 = 41.61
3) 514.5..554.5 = 36.33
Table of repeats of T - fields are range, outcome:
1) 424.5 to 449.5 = 40.51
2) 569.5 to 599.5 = 42.14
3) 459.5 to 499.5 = 32.07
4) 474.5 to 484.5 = 39.81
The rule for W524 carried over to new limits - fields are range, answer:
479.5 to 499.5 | 36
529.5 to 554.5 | 42.3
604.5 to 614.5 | 42.3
